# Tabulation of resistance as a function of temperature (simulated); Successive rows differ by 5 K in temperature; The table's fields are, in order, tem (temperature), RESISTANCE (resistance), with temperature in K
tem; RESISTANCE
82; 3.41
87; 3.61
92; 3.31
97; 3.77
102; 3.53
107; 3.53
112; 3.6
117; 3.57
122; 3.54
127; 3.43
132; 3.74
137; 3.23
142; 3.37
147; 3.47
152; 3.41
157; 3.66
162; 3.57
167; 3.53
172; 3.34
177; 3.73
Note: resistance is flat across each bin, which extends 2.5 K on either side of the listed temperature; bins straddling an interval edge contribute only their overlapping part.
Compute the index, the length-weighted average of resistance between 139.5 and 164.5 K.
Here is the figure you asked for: 3.5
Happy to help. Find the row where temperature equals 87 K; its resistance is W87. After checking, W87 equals 3.61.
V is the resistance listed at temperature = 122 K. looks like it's 3.54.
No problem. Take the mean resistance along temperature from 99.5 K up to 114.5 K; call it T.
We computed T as 3.55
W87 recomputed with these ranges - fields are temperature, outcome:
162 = 3.57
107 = 3.53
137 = 3.23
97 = 3.77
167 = 3.53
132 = 3.74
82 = 3.41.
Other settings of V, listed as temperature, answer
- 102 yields 3.53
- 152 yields 3.41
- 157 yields 3.66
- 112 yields 3.6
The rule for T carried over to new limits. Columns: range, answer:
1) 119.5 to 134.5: 3.57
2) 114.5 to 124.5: 3.55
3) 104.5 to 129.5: 3.53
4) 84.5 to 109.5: 3.55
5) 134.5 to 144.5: 3.3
